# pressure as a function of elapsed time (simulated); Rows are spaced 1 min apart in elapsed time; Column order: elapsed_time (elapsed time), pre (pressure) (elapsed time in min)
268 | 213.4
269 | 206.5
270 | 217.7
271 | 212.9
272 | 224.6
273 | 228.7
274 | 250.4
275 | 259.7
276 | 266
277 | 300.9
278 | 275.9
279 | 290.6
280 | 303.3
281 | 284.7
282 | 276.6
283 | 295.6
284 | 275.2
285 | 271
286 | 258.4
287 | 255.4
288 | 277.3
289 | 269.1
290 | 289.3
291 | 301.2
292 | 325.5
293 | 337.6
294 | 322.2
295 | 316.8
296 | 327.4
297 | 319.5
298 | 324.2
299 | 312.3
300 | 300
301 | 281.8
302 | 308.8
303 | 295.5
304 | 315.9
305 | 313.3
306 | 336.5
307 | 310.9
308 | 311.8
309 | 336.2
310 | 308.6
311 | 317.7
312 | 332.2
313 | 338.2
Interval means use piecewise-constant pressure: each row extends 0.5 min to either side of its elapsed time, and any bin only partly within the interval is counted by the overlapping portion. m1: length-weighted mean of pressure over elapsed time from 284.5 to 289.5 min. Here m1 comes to 266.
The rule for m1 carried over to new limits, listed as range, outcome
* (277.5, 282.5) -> 286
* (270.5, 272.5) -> 219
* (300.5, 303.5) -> 295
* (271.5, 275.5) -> 241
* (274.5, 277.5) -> 276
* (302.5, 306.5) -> 315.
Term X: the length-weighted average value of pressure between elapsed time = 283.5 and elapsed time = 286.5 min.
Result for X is 268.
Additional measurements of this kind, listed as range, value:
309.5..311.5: 313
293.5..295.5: 320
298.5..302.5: 301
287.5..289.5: 273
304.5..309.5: 322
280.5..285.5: 281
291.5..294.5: 328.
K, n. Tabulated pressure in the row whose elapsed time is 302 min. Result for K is 308.8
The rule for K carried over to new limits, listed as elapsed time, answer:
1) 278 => 275.9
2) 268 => 213.4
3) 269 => 206.5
